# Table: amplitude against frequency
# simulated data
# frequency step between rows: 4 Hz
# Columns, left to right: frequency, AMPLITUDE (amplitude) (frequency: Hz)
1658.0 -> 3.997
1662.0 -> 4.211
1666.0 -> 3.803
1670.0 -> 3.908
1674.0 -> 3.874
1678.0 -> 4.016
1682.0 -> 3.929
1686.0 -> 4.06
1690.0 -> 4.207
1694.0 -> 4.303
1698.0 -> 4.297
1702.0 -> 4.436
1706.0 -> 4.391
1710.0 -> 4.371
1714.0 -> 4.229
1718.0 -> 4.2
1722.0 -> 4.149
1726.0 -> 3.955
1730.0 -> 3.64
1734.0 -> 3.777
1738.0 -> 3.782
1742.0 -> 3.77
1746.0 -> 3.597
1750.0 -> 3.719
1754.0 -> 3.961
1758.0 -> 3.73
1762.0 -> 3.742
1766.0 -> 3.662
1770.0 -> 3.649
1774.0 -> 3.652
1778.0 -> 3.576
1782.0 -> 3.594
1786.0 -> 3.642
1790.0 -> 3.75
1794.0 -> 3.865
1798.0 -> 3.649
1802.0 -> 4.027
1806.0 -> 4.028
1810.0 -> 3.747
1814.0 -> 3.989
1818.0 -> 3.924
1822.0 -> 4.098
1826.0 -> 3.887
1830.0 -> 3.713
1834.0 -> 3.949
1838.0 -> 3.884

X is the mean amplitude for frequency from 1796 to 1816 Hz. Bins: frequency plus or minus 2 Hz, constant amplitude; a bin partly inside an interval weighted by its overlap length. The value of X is 3.89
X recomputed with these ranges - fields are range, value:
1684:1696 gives 4.19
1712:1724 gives 4.19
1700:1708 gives 4.41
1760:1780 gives 3.66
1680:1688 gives 3.99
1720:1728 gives 4.05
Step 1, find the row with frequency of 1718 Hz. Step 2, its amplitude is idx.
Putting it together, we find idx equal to 4.2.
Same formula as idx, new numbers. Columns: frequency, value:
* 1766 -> 3.662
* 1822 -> 4.098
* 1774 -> 3.652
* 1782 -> 3.594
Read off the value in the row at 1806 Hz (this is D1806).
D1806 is 4.028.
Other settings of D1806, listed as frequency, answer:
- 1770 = 3.649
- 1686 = 4.06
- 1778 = 3.576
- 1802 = 4.027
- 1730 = 3.64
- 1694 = 4.303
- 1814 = 3.989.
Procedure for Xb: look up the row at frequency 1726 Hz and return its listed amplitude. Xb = 3.955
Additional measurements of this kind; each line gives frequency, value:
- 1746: 3.597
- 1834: 3.949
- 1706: 4.391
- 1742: 3.77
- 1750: 3.719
